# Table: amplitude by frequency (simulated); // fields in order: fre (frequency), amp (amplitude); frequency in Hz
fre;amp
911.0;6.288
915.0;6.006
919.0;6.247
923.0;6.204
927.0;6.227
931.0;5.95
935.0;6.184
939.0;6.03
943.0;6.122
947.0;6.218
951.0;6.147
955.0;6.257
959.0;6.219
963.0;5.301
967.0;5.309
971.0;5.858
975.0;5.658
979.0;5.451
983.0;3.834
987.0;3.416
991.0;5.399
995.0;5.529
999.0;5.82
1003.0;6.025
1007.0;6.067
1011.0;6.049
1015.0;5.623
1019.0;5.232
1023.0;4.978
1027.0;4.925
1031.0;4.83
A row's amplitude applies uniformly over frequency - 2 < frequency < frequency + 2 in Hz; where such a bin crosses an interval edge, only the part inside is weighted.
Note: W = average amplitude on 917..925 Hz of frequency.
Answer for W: 6.23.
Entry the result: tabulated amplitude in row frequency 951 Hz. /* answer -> 6.147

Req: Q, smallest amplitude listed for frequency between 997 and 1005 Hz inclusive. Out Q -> 5.82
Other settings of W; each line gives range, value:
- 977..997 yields 4.73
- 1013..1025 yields 5.28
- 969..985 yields 5.2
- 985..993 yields 4.41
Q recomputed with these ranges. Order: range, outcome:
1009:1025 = 4.978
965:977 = 5.309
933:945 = 6.03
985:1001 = 3.416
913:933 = 5.95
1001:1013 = 6.025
